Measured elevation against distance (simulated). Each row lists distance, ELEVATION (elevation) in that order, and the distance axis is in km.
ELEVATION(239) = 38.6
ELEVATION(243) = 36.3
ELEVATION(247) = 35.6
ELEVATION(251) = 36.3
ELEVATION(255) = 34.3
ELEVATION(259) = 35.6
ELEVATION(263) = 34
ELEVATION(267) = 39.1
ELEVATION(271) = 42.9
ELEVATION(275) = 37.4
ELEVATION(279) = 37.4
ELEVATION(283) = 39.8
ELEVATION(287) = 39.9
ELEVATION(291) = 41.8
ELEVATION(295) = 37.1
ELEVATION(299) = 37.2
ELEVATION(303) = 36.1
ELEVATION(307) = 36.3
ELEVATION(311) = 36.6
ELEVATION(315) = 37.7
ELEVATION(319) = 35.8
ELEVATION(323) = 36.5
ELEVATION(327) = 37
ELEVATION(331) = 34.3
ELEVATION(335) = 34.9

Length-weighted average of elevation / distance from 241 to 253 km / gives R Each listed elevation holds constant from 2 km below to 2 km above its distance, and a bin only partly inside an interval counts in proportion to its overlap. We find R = 36.1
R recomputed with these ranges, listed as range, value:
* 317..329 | 36.4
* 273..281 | 37.4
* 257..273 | 37.9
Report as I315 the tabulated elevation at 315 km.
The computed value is 37.7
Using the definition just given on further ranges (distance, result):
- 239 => 38.6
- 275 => 37.4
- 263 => 34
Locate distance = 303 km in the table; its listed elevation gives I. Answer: 36.1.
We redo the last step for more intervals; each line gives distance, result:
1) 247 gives 35.6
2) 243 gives 36.3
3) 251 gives 36.3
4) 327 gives 37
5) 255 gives 34.3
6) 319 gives 35.8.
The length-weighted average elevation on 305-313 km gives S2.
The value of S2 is 36.5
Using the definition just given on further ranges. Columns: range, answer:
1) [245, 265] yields 35.2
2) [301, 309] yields 36.2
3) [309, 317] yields 37.2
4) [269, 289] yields 39.5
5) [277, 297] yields 39.2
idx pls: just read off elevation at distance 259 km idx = 35.6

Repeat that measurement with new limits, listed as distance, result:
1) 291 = 41.8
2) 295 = 37.1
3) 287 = 39.9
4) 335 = 34.9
